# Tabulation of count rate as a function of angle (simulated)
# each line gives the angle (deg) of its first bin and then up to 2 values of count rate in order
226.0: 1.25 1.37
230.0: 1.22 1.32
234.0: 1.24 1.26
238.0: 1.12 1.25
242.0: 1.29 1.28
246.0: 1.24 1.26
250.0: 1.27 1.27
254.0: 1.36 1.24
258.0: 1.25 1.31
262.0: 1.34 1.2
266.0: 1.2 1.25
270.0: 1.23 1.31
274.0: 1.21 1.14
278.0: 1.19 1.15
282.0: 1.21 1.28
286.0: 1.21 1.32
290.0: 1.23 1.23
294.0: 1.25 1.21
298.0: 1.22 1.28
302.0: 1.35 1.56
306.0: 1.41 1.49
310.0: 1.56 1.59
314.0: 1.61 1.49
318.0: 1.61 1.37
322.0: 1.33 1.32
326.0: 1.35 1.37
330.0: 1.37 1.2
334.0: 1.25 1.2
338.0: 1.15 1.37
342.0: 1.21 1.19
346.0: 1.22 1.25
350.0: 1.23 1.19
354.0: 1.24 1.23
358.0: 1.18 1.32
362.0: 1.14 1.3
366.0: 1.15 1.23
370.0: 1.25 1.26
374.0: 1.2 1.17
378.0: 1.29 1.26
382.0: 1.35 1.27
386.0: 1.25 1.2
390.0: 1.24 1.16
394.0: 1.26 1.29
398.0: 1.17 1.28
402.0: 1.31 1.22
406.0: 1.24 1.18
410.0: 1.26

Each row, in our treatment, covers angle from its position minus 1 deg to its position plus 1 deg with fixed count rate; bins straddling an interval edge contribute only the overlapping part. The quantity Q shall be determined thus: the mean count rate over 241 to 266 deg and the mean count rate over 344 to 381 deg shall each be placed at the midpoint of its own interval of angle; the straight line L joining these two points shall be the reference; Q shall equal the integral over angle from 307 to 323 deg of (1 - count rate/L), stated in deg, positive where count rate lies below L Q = -3.3 deg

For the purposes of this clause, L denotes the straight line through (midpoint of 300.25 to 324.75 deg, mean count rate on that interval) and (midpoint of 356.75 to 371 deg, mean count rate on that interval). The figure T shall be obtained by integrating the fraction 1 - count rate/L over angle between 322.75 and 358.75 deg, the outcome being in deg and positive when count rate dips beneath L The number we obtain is 2.2 deg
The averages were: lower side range 1.47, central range 1.25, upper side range 1.22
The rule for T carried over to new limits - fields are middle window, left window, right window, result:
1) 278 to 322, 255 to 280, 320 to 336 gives -2.8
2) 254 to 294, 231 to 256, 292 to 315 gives 2.8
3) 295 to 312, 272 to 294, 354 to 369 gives -2.4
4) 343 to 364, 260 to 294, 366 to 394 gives 0.2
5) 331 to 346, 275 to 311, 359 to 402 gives 0.5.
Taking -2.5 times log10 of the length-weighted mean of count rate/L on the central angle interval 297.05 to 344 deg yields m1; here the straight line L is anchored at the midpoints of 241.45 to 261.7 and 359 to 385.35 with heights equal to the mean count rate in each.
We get -0.09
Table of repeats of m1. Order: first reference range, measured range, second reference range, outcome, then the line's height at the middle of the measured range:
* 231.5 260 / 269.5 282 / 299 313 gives 0.133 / 1.36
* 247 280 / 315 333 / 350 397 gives -0.114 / 1.24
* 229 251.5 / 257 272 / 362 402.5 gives -0.008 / 1.25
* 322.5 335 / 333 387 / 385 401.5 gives 0.033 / 1.27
